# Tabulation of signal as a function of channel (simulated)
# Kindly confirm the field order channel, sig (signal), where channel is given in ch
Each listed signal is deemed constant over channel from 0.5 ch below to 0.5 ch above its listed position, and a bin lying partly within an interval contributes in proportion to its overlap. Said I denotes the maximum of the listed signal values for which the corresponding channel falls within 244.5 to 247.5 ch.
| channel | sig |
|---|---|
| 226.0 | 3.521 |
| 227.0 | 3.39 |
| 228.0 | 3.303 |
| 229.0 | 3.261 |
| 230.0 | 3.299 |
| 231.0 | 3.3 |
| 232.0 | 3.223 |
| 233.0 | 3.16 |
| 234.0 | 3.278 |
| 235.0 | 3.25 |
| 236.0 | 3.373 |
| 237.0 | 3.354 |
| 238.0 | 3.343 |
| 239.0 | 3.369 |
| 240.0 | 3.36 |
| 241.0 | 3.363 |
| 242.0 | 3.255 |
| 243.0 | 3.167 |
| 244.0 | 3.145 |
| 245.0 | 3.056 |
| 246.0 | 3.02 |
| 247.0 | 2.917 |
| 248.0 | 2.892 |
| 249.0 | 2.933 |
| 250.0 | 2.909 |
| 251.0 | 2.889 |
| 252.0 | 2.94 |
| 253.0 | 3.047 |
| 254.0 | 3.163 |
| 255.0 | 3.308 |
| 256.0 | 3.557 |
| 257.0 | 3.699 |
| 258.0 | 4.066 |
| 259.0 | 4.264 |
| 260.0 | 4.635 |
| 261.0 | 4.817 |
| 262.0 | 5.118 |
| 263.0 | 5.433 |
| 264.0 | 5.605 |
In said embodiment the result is 3.056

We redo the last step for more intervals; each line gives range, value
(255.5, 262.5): 5.118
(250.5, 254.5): 3.163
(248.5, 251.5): 2.933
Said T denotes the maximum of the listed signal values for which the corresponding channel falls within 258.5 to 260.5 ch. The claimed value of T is 4.635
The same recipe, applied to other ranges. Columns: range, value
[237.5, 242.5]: 3.369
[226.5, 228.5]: 3.39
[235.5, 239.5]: 3.373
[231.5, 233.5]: 3.223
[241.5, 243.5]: 3.255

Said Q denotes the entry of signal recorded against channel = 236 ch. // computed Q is 3.373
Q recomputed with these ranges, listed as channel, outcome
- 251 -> 2.889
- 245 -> 3.056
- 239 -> 3.369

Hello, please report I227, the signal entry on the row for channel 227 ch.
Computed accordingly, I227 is 3.39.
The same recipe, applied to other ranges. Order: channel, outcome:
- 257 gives 3.699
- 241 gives 3.363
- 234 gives 3.278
